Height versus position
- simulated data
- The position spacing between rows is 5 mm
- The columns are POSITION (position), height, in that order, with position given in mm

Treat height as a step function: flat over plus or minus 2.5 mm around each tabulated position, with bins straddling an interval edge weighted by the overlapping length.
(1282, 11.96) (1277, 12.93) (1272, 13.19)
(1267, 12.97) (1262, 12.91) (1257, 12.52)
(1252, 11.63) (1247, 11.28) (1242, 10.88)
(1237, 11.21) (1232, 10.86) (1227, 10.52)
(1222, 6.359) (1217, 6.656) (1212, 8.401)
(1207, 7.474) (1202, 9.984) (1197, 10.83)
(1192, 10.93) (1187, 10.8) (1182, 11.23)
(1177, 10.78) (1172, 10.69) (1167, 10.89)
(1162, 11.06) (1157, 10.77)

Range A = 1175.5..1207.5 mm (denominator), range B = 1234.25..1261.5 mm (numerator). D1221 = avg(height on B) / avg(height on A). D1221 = 1.11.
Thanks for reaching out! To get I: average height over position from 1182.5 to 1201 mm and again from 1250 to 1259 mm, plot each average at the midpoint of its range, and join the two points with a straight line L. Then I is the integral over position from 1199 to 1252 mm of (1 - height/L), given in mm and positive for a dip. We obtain 9.4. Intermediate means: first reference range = 10.8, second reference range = 12.1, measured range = 9.48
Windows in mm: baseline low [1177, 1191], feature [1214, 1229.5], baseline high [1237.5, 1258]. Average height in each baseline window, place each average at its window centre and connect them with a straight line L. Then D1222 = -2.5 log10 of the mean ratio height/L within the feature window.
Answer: 0.39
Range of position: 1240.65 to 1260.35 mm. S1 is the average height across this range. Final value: 11.7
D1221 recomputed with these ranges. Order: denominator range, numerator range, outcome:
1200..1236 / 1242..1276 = 1.42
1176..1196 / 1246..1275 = 1.14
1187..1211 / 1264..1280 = 1.32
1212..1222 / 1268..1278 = 1.86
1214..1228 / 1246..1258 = 1.56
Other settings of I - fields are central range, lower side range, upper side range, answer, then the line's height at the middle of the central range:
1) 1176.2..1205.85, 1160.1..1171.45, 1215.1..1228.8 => -3.46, 9.5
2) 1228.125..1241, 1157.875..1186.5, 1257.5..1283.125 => 1.23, 12.1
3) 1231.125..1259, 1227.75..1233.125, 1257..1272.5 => 0.62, 11.7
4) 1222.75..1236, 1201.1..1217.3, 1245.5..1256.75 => -0.40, 9.85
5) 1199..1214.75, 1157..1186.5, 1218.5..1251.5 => 2.76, 10.5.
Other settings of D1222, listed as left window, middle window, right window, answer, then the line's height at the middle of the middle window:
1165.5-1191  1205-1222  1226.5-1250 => 0.43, 11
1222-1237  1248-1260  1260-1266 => 0.01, 12.2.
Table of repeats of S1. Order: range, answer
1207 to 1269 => 10.4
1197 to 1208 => 9.38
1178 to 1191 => 11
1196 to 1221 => 8.4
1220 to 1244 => 10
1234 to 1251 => 11.2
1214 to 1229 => 7.77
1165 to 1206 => 10.6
